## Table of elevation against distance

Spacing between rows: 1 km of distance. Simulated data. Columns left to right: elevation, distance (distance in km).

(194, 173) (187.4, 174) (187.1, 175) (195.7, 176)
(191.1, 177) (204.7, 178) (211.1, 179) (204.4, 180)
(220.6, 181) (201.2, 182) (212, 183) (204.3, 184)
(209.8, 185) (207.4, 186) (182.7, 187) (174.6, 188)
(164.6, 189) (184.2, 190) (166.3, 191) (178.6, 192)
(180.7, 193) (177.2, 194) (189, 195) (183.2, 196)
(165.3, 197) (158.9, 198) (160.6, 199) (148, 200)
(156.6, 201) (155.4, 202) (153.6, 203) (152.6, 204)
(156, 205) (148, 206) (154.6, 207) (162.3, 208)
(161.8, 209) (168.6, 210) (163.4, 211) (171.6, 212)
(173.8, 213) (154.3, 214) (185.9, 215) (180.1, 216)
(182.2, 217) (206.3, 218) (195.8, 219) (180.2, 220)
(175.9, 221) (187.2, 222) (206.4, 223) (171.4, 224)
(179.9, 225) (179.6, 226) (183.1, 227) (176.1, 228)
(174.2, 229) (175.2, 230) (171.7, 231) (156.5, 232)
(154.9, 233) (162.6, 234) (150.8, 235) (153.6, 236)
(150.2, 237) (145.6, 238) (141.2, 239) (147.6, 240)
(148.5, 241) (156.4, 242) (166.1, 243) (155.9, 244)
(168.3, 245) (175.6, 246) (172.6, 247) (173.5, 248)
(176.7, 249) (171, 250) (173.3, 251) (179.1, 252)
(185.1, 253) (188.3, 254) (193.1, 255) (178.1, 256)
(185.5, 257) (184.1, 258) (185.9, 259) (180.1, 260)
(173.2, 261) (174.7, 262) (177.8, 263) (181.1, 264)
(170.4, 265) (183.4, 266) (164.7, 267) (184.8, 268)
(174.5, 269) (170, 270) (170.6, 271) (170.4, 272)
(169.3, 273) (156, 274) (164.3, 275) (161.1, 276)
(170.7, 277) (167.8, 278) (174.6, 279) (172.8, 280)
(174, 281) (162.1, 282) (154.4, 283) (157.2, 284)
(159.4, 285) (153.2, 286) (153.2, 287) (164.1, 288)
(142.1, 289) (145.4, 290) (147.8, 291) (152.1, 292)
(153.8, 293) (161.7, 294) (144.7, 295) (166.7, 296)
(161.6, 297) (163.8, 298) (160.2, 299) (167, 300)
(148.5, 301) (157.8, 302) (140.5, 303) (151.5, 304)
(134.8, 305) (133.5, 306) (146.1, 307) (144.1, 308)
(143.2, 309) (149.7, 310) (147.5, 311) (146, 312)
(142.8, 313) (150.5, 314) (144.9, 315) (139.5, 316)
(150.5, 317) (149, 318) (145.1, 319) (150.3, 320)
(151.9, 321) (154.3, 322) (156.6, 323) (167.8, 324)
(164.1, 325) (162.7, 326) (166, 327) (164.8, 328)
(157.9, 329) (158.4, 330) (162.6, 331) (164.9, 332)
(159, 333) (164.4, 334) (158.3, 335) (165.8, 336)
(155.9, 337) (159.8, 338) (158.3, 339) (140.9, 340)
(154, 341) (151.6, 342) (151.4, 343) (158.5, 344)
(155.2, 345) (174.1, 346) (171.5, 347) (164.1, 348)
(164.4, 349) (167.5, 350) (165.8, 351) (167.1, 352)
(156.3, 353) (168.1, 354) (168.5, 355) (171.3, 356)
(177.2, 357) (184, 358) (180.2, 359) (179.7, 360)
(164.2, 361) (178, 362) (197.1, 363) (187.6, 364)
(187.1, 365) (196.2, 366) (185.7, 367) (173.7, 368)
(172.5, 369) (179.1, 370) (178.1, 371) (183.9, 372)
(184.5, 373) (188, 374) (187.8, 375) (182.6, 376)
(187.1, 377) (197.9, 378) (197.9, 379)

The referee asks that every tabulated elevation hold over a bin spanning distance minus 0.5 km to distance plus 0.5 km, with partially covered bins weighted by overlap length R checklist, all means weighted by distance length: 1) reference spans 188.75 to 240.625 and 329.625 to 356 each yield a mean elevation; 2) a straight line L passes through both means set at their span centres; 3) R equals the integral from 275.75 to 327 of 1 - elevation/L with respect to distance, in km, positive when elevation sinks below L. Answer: 2.9 km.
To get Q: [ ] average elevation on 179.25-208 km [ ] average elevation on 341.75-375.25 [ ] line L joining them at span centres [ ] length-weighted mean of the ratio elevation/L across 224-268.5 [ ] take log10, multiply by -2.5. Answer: 0.03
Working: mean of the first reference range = 177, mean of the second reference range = 174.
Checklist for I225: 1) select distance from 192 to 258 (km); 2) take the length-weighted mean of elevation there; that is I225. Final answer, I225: 170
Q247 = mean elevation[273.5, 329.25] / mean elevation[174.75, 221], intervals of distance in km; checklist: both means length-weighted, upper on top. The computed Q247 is 0.87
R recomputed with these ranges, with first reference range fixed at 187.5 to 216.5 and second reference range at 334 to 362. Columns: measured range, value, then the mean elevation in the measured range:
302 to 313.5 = 1.45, 144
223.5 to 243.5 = 0.46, 162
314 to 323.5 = 0.90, 149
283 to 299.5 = 0.98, 155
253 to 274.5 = -1.49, 177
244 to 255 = -0.68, 176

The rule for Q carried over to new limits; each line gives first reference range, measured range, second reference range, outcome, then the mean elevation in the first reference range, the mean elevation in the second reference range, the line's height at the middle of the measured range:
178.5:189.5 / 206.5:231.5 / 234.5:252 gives 0.00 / 199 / 161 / 177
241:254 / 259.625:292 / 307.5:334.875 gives -0.01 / 171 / 154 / 164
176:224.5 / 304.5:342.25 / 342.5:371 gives 0.14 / 179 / 173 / 174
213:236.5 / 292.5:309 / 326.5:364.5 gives 0.12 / 176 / 166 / 169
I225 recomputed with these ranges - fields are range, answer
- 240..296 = 168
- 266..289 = 166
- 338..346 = 155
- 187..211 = 166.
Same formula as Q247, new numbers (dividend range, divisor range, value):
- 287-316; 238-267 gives 0.87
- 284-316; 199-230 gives 0.88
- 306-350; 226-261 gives 0.92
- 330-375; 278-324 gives 1.11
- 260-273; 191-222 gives 1.03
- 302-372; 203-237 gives 0.95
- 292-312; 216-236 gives 0.86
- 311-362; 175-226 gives 0.89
